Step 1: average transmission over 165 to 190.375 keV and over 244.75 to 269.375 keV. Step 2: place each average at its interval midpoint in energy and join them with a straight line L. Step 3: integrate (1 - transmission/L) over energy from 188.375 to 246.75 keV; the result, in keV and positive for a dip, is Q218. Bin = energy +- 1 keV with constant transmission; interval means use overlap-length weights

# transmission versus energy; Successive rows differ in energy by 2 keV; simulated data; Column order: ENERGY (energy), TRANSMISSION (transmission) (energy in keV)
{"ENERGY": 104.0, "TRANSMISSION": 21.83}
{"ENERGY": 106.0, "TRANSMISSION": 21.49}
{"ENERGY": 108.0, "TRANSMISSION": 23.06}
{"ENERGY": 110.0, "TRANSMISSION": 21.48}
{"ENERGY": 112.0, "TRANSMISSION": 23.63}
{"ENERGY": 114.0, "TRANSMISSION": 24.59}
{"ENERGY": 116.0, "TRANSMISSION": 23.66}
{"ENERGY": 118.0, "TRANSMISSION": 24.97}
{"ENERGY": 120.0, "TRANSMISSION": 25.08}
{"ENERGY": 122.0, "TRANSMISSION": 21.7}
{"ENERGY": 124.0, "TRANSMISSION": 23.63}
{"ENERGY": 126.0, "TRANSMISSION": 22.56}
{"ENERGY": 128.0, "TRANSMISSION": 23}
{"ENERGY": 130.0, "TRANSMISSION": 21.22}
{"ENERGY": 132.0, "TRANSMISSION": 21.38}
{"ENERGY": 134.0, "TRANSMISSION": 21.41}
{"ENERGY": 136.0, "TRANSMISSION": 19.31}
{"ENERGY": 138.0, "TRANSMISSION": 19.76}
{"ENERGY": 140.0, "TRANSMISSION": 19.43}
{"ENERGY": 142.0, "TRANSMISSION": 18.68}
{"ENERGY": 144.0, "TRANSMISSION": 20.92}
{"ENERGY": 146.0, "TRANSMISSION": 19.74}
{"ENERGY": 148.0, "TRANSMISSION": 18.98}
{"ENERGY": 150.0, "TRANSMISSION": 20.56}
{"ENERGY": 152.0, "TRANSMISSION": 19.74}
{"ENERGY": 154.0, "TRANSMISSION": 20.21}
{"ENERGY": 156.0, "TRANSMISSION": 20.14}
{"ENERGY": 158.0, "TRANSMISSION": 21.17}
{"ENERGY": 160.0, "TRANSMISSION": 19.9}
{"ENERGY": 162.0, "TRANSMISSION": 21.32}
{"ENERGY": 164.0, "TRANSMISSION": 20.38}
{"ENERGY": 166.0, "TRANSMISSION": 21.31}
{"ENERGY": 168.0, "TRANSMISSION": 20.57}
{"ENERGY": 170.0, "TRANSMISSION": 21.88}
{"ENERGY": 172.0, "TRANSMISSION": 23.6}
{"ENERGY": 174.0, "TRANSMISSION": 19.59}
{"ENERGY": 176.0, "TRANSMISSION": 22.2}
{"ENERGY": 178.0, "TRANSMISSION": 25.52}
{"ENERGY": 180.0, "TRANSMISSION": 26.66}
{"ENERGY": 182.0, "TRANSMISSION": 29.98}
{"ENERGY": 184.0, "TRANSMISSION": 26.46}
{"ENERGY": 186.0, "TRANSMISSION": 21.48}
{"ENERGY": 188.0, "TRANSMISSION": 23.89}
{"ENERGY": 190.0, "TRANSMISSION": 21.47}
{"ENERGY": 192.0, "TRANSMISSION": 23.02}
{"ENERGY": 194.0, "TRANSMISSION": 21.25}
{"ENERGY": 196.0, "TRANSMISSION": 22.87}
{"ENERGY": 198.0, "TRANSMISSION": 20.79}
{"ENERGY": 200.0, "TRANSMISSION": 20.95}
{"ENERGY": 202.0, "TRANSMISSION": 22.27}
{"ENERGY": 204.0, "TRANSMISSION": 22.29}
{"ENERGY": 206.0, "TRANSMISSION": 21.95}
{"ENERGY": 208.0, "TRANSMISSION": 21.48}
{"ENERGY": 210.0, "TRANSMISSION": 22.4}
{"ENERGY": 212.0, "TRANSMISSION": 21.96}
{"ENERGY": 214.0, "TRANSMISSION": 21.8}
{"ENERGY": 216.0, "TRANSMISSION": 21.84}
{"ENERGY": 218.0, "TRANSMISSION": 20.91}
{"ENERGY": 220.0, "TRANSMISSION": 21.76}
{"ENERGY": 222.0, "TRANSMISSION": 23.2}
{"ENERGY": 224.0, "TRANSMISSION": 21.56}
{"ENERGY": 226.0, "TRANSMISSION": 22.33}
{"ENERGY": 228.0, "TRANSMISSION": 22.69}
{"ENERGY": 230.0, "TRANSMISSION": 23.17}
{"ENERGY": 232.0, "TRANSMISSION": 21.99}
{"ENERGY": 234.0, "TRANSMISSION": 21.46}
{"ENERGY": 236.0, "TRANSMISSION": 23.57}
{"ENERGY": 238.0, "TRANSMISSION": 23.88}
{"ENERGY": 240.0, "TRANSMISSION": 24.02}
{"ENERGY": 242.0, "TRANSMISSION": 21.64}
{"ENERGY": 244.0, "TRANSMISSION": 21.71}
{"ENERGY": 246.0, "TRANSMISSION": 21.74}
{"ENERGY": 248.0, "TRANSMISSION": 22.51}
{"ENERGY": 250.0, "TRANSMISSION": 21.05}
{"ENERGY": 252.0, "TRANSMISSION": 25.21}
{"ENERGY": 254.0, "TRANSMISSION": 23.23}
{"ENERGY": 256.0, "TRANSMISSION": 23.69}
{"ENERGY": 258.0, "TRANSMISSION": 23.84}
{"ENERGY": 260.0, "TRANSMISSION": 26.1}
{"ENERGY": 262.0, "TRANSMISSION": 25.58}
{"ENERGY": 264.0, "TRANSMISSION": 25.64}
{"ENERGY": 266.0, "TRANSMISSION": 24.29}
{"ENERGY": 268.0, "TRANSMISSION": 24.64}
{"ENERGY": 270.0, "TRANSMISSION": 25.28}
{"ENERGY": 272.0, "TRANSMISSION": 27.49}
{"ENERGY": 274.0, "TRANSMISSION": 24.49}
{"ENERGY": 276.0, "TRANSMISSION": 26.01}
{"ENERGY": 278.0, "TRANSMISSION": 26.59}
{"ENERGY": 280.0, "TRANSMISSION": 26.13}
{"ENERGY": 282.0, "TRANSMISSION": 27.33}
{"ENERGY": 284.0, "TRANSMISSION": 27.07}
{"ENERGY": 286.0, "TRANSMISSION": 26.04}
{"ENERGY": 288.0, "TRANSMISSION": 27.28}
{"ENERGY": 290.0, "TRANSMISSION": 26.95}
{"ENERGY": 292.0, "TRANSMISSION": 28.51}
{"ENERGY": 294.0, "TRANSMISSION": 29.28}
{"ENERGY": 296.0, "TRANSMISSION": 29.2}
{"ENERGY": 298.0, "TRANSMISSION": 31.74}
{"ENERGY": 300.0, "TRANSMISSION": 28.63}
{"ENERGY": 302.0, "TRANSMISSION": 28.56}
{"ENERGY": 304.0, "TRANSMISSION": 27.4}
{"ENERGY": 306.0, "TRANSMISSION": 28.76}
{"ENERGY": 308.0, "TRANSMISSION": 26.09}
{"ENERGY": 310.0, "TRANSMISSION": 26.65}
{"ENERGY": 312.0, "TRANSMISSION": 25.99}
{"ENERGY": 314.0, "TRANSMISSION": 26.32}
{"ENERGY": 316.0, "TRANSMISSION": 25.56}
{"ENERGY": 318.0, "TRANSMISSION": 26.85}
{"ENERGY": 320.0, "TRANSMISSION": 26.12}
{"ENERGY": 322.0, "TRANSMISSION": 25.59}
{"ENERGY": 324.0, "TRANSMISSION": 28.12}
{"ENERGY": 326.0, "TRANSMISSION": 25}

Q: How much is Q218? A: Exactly 3.8 keV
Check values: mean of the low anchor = 23.5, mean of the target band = 22.2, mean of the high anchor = 24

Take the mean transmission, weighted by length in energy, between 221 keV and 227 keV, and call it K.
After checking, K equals 22.4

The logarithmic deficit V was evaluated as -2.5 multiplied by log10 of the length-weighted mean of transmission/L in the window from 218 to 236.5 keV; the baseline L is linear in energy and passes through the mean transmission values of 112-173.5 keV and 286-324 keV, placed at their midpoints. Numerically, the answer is 0.11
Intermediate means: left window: 21.4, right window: 27.5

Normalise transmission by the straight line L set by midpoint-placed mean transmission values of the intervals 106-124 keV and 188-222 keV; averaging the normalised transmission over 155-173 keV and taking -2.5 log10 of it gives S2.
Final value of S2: 0.07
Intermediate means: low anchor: 23.4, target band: 21.1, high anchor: 21.9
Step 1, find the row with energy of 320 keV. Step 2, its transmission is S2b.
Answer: 26.12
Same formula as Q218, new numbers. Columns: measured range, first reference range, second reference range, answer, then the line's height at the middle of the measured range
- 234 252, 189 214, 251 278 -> 1.04 keV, 24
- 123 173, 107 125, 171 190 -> 6.37 keV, 23.9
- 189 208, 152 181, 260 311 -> 1.03 keV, 23.1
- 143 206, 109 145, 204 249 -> 0.47 keV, 22.1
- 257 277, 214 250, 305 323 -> -1.06 keV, 24.1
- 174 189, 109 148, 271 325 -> -0.82 keV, 23.5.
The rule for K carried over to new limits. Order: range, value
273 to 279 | 25.7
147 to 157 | 19.9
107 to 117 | 23.3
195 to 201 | 21.5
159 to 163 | 20.6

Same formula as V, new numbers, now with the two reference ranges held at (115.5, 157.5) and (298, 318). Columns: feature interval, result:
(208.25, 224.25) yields 0.10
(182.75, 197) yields 0.00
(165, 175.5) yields 0.05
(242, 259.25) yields 0.11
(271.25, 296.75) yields -0.02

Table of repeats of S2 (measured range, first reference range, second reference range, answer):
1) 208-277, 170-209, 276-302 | 0.10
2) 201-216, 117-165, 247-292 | 0.06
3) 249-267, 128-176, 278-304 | 0.08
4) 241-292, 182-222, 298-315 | 0.03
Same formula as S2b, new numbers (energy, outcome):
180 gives 26.66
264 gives 25.64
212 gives 21.96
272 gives 27.49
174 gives 19.59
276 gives 26.01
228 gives 22.69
